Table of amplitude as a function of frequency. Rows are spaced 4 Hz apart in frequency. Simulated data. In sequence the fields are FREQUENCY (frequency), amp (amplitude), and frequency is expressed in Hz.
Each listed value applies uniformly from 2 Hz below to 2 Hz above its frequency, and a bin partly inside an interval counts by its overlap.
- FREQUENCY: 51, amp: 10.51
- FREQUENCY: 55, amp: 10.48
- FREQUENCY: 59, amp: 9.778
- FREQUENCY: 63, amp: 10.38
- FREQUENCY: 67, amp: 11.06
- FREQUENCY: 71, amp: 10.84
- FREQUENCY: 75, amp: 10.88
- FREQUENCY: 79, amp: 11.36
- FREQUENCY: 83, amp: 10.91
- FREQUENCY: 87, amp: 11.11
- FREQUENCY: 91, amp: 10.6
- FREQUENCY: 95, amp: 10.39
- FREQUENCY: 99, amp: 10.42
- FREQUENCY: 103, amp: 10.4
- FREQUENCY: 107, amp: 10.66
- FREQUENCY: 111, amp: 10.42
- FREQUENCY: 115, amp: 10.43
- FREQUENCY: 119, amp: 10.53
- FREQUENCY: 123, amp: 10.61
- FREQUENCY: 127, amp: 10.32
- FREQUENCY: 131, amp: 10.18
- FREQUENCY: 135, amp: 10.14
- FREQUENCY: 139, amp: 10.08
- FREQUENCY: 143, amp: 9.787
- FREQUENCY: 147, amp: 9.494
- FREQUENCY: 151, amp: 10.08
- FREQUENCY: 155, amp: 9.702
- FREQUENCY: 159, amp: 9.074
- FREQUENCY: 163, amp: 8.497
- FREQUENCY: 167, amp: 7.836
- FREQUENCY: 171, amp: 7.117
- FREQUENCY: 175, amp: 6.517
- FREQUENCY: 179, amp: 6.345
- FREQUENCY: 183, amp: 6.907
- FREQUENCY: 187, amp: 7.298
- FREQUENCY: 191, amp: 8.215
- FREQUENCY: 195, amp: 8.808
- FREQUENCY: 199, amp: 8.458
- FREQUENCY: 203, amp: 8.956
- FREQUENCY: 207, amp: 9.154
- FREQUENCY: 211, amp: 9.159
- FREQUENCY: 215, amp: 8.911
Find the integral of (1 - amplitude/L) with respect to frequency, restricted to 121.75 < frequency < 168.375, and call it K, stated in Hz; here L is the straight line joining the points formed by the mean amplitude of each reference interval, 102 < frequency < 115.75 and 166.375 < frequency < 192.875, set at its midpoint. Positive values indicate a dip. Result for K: -4.7 Hz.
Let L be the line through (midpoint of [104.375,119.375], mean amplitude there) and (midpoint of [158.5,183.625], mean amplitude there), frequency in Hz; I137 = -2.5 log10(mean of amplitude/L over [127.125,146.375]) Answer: -0.09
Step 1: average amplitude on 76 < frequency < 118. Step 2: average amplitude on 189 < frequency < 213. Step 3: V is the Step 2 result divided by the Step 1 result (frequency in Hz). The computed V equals 0.8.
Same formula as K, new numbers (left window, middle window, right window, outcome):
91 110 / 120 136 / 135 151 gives -0.40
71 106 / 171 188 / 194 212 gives 4.58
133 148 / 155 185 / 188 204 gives 5.11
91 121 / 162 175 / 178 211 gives 1.86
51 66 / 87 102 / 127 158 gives -0.60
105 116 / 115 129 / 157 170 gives -0.60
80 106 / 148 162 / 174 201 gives -1.47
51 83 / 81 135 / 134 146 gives -1.32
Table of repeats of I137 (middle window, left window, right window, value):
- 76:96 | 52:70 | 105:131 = -0.04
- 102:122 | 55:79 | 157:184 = -0.14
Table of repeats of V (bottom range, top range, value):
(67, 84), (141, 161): 0.87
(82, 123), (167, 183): 0.65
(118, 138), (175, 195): 0.71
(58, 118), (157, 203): 0.73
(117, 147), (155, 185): 0.75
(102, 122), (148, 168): 0.87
